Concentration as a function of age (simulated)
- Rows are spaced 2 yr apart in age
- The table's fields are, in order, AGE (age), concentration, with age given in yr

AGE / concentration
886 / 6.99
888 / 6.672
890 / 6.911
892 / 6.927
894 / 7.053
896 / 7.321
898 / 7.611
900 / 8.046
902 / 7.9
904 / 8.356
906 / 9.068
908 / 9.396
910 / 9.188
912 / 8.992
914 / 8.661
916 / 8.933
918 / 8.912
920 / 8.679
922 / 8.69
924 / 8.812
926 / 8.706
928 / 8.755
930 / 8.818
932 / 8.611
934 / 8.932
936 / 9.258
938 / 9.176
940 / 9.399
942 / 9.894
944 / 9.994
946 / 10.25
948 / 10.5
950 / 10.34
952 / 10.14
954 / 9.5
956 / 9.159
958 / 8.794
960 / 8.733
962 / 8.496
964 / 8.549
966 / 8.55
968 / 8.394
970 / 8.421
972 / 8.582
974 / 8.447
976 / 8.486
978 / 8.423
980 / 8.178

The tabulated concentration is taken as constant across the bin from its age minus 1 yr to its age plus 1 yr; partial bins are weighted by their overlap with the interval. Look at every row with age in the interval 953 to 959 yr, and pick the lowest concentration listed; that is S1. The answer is 8.794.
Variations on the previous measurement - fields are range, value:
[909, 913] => 8.992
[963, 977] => 8.394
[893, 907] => 7.053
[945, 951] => 10.25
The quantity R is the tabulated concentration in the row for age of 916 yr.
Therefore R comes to 8.933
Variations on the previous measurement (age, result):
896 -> 7.321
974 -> 8.447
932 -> 8.611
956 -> 9.159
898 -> 7.611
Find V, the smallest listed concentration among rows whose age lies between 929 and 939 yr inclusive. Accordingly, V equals 8.611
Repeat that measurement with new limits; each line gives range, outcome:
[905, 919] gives 8.661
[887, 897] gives 6.672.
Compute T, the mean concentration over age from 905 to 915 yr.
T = 9.06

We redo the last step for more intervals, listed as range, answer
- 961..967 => 8.53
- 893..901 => 7.51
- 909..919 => 8.94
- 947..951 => 10.4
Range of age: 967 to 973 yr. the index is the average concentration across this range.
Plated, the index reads 8.47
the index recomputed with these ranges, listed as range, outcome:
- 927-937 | 8.87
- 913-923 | 8.78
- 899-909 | 8.55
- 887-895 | 6.89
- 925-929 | 8.73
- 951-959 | 9.4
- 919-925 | 8.73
